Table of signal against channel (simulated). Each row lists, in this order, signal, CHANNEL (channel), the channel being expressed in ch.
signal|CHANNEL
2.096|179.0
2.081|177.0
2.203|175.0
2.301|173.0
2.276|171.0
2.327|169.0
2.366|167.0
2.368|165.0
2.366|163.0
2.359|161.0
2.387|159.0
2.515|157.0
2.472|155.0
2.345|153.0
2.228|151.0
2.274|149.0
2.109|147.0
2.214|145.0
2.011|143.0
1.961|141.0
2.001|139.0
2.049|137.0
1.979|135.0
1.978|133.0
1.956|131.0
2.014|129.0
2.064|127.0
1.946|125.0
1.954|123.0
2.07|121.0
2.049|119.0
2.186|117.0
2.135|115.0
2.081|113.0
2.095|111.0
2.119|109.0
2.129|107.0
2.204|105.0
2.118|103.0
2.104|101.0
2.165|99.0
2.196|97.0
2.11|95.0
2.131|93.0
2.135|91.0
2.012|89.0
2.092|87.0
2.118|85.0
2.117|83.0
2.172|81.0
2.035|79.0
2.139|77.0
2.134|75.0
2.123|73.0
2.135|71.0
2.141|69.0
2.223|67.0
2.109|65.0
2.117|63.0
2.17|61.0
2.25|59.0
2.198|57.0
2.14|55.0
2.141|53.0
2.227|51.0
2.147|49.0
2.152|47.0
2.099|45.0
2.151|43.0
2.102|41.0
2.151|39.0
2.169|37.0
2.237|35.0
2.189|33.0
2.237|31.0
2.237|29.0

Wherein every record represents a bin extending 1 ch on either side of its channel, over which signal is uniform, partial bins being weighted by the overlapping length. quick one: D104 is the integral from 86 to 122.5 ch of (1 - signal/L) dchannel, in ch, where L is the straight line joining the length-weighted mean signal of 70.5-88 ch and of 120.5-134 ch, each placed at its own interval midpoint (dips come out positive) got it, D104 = -1.1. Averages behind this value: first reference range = 2.12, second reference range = 1.99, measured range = 2.12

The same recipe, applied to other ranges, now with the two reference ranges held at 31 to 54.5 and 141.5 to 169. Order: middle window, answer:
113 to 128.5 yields 1.4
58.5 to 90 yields 1.1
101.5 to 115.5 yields 0.7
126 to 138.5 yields 1.5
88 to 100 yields 0.6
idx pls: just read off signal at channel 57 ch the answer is 2.198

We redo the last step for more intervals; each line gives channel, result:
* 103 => 2.118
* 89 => 2.012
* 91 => 2.135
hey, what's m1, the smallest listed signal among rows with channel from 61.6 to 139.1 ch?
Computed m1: 1.946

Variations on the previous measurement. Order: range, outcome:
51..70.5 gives 2.109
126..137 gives 1.956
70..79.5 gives 2.035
